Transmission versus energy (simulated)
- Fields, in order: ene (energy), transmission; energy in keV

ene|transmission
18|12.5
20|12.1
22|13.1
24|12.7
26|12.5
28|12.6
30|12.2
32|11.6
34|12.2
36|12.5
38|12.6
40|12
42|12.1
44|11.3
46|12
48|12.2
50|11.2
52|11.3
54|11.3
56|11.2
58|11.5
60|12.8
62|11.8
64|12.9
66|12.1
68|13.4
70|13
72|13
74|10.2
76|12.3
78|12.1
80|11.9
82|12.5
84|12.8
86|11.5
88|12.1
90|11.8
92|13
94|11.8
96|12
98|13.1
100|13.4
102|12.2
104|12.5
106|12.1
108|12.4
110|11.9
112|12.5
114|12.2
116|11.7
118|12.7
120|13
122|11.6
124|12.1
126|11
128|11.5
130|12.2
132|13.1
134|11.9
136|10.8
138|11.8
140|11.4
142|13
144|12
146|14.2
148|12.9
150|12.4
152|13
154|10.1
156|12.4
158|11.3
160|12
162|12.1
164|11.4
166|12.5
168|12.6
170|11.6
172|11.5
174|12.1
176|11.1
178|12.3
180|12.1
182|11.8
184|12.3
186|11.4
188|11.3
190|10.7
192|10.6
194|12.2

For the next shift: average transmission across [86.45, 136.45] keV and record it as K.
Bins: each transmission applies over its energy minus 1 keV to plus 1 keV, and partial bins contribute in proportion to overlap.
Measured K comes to 12.2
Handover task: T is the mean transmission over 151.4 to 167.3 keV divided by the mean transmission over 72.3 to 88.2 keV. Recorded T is 0.99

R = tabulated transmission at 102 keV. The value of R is 12.2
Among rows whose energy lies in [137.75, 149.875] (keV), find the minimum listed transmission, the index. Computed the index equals 11.4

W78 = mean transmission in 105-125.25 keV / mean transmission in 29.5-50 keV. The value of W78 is 1.02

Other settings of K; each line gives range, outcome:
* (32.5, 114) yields 12.2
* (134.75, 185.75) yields 12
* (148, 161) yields 11.9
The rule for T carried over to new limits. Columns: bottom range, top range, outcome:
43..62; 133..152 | 1.06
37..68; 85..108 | 1.03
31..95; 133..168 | 1.00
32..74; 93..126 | 1.02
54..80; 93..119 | 1.02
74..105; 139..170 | 0.99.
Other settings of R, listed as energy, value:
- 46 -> 12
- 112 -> 12.5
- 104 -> 12.5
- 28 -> 12.6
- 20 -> 12.1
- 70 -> 13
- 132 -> 13.1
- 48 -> 12.2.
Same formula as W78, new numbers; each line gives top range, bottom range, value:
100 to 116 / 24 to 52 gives 1.02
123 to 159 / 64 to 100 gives 0.98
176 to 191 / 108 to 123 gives 0.95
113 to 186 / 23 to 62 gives 1.00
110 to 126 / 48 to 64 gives 1.04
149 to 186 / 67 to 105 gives 0.96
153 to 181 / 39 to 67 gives 1.00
